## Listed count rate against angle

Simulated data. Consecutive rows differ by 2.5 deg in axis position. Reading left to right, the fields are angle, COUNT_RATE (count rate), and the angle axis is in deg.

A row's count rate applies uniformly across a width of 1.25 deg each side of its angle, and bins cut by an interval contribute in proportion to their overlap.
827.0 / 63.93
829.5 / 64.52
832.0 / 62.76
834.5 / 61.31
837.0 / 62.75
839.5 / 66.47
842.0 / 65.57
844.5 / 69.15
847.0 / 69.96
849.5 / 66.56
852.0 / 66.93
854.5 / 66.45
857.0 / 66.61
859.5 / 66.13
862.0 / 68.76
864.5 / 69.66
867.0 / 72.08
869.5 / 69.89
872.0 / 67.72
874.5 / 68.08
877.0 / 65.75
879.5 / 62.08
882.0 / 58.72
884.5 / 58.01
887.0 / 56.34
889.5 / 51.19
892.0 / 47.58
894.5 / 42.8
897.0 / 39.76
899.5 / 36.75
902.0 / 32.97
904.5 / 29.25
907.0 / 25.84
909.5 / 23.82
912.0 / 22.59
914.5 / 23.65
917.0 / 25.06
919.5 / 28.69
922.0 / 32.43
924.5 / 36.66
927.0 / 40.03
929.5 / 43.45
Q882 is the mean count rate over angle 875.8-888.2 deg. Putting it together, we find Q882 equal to 60.2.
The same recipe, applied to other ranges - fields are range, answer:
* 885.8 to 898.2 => 47.5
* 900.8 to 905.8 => 31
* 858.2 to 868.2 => 69.1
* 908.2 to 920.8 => 24.8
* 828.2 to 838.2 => 62.8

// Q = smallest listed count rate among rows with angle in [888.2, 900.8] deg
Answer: 36.75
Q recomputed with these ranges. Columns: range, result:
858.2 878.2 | 65.75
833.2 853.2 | 61.31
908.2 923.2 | 22.59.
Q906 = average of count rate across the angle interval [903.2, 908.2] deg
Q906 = 27.6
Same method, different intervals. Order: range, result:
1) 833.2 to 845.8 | 65.1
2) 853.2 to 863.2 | 67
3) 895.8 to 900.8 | 38.2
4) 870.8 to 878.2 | 67.2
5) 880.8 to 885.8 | 58.3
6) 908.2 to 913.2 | 23.2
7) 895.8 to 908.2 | 32.9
